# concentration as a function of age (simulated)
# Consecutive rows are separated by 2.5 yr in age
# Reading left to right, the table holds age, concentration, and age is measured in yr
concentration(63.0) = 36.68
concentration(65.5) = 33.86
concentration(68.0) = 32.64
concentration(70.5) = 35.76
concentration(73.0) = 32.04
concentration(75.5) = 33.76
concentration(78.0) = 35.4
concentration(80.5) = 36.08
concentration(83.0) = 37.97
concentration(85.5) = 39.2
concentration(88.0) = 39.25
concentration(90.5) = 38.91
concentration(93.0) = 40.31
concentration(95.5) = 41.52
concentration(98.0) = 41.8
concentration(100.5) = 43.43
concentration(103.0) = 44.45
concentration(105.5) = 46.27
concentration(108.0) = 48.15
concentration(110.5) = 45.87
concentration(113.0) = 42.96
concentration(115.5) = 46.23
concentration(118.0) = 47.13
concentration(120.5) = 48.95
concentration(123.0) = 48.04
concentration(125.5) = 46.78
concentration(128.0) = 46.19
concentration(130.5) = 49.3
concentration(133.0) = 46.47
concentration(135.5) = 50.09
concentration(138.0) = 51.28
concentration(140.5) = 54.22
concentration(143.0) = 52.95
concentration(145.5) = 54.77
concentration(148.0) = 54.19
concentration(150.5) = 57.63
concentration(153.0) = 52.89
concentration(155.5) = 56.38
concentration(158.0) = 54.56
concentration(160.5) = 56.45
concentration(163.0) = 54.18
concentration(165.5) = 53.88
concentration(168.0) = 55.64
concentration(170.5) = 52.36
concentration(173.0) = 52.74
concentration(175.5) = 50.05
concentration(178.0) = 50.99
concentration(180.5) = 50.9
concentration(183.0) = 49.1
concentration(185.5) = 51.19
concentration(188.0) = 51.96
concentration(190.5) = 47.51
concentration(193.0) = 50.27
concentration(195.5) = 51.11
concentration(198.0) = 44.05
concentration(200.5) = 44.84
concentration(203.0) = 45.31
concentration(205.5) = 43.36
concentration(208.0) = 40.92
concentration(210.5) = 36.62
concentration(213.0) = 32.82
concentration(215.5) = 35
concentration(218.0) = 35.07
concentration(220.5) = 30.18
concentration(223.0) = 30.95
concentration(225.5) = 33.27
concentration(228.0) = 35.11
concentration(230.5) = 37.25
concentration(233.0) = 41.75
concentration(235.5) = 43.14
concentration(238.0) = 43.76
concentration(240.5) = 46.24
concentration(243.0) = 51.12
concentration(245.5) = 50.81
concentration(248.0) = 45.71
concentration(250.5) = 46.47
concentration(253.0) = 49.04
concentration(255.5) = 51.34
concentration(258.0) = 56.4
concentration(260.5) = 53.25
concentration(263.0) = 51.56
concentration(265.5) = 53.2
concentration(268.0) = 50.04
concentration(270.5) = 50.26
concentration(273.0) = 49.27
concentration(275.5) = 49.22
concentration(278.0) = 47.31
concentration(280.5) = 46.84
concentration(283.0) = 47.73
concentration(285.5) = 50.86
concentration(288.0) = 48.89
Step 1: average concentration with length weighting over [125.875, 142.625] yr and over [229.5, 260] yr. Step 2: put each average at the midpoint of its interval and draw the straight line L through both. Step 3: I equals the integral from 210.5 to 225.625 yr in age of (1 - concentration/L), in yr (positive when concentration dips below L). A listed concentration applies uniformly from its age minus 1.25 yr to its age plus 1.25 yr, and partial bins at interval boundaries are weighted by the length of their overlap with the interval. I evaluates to 4.6 yr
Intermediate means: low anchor 49.6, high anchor 47.2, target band 33.2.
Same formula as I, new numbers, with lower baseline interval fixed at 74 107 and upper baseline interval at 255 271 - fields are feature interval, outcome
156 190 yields -5.0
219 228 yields 3.2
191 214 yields 2.1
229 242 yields 2.1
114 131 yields -2.1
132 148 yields -3.1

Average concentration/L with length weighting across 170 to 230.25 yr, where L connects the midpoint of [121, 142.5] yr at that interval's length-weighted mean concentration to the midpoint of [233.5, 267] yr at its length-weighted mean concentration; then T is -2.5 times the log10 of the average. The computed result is 0.14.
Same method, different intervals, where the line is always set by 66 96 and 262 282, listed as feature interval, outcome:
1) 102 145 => -0.211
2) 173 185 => -0.167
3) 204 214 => 0.171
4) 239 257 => -0.015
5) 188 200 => -0.095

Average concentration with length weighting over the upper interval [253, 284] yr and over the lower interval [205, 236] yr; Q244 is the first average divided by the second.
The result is 1.4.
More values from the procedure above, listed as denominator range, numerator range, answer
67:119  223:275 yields 1.15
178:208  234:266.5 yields 1.03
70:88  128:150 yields 1.43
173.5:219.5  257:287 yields 1.12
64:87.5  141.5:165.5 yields 1.55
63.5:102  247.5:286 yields 1.33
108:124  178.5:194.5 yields 1.08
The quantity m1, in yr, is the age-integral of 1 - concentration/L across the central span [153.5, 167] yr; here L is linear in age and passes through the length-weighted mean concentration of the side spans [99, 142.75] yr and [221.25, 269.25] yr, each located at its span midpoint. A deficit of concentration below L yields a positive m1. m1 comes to -2.3 yr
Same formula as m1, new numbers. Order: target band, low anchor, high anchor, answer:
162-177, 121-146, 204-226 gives -3.3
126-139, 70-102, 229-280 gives -2.4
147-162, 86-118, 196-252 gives -4.7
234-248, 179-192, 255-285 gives 1.0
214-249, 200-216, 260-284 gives 3.1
